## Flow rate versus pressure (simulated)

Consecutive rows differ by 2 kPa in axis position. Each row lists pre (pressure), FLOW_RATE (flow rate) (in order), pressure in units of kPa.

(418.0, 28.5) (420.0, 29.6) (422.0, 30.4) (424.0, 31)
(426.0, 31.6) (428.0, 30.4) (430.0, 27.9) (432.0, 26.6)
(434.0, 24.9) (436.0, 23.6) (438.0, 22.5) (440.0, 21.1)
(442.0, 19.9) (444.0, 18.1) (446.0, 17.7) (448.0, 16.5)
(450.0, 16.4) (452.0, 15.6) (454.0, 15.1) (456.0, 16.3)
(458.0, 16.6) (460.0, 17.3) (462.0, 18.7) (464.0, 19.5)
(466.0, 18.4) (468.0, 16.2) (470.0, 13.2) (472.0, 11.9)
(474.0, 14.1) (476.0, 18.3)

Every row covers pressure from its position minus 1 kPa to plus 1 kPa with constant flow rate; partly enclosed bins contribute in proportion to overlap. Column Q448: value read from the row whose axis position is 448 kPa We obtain 16.5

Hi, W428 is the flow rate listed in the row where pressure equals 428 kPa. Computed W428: 30.4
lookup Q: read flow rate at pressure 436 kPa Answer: 23.6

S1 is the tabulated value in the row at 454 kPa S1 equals 15.1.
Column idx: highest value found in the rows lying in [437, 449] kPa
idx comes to 22.5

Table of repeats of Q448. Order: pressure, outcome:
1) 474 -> 14.1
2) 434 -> 24.9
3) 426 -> 31.6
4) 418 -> 28.5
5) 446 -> 17.7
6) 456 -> 16.3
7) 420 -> 29.6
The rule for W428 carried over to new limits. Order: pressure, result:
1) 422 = 30.4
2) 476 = 18.3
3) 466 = 18.4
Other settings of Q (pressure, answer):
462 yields 18.7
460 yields 17.3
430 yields 27.9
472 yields 11.9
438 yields 22.5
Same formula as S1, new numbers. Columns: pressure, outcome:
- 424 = 31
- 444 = 18.1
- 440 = 21.1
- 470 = 13.2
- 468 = 16.2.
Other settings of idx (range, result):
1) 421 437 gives 31.6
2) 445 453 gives 17.7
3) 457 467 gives 19.5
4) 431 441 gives 26.6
